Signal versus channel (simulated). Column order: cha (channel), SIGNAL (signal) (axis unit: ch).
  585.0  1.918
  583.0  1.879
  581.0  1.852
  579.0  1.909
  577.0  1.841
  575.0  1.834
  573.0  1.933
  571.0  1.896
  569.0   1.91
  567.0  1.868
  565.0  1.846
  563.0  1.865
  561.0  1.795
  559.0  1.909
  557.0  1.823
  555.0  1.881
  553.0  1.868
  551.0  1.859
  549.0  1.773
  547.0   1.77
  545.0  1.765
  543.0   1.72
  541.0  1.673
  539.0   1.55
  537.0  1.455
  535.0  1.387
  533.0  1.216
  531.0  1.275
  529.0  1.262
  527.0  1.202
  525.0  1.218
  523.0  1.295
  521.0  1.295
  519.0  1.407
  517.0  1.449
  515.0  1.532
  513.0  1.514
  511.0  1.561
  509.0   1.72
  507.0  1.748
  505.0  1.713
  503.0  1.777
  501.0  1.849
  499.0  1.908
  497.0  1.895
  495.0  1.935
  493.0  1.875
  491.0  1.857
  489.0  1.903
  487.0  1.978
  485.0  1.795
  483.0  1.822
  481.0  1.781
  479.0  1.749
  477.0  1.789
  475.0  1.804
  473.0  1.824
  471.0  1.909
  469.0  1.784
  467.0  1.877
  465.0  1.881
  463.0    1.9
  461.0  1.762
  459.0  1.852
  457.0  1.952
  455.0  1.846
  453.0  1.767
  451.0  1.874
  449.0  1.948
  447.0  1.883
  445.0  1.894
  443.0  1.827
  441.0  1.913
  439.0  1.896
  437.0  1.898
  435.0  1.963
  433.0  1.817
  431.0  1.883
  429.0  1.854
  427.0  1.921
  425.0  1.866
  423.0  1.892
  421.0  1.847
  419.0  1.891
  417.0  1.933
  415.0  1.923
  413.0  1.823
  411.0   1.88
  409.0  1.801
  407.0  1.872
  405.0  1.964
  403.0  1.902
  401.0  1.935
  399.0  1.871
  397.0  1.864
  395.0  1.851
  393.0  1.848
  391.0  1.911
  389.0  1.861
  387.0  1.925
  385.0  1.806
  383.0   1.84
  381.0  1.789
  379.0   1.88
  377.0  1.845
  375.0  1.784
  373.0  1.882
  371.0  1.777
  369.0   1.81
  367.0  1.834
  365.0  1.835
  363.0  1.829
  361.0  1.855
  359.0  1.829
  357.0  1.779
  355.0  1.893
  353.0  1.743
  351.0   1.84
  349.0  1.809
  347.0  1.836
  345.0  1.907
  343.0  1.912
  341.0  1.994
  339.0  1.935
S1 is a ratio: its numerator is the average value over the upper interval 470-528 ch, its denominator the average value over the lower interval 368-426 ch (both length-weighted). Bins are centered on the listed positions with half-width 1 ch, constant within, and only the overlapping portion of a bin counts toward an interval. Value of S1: 0.9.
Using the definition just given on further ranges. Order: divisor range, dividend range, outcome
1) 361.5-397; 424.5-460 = 1.02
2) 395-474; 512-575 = 0.87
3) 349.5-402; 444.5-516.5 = 0.99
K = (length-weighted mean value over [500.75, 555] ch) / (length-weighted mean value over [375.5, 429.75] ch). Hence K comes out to 0.83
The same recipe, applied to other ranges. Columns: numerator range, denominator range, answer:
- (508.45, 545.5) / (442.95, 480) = 0.78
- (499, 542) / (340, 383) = 0.81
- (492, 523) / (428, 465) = 0.89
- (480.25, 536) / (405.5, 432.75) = 0.86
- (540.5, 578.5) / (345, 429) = 0.99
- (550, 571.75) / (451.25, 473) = 1.01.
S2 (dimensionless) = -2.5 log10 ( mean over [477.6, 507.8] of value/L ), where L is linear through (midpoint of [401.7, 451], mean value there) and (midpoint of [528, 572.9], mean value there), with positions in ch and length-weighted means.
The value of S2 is -0.03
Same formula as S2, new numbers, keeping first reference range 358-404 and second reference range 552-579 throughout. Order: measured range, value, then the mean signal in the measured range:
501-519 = 0.15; 1.63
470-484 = 0.03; 1.81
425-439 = -0.02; 1.89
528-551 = 0.20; 1.55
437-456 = -0.01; 1.87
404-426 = -0.02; 1.88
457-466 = 0.00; 1.86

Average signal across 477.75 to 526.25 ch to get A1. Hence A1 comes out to 1.69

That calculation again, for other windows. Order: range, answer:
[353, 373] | 1.83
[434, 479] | 1.86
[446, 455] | 1.87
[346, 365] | 1.82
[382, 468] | 1.88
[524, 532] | 1.24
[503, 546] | 1.48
